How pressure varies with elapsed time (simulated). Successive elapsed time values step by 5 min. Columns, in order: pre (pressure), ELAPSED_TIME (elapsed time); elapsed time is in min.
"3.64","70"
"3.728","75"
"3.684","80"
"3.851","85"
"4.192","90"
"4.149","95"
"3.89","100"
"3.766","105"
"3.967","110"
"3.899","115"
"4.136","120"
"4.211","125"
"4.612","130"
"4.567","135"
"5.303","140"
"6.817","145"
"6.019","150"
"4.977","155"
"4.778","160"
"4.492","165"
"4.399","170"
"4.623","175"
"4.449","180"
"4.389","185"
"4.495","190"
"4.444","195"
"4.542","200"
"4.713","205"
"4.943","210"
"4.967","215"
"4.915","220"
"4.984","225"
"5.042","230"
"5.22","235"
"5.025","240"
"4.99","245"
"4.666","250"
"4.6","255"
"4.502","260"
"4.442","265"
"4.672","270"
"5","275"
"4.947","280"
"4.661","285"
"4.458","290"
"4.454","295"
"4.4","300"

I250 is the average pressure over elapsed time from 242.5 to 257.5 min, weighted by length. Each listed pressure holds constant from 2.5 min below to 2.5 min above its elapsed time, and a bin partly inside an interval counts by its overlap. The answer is 4.75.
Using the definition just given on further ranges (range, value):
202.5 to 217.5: 4.87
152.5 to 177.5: 4.65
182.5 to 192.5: 4.44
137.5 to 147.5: 6.06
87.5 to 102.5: 4.08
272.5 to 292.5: 4.77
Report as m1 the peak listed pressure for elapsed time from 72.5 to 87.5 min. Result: 3.851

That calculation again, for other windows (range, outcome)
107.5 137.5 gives 4.612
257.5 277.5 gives 5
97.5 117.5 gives 3.967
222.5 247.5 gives 5.22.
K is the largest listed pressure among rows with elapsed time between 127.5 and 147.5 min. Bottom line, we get 6.817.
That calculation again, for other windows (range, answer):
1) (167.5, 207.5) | 4.713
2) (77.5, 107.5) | 4.192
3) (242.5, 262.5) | 4.99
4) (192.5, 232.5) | 5.042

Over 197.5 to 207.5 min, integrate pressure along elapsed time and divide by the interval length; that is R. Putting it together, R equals 4.63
